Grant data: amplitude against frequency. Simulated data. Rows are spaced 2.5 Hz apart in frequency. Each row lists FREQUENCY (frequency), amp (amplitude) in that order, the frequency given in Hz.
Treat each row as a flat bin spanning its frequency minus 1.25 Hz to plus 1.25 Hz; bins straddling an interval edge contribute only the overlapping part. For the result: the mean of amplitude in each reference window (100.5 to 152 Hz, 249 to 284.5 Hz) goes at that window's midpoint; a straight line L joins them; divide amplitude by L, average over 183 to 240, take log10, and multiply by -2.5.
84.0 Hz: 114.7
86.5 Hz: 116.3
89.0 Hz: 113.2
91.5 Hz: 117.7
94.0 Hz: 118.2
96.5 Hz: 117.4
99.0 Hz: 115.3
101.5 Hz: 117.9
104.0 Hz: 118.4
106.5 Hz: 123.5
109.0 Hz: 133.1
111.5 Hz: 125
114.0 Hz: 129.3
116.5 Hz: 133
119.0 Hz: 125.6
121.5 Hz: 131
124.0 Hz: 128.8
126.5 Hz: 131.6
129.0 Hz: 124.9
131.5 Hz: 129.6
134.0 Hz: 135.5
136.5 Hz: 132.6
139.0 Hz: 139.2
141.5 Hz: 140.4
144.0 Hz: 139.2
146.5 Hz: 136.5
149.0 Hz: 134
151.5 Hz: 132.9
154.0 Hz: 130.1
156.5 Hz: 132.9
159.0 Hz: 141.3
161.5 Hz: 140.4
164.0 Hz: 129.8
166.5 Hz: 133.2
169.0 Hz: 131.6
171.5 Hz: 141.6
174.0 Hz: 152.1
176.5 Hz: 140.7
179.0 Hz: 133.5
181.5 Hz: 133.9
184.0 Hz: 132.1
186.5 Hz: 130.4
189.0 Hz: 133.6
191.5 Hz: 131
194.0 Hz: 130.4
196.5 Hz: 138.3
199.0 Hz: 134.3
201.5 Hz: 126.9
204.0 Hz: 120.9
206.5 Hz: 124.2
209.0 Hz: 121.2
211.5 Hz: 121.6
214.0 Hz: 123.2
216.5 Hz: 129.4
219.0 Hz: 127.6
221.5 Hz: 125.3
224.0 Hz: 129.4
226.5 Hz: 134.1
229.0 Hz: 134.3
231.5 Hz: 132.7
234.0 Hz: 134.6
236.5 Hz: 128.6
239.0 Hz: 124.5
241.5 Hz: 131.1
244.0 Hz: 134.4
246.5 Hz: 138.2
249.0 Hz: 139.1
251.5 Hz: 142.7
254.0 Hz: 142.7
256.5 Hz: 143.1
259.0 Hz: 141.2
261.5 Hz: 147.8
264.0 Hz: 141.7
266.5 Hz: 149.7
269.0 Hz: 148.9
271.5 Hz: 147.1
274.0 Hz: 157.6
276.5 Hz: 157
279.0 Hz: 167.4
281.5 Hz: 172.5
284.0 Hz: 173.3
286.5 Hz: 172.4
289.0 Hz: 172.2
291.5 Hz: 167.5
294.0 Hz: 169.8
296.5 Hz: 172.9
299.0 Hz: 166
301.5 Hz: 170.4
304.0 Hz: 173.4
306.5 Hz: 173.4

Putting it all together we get 0.113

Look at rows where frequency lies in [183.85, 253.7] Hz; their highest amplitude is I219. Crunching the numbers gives 142.7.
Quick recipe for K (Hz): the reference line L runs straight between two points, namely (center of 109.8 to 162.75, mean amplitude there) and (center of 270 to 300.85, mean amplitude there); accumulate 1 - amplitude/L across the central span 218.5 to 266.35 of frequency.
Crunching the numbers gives 6.4 Hz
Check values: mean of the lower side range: 133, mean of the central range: 136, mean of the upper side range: 166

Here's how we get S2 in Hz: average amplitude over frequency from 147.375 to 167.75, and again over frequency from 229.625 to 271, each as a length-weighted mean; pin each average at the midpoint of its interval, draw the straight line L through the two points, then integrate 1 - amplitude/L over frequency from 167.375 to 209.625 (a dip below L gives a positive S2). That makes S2 0.9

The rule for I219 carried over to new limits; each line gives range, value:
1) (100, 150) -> 140.4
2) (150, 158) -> 132.9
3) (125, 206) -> 152.1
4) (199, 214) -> 134.3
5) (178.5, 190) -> 133.9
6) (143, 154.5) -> 139.2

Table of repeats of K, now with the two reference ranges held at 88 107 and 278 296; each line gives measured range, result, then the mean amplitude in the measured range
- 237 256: 2.79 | 136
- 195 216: 3.04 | 126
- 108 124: -0.87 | 129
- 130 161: -1.04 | 135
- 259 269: 1.12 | 146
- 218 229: 1.67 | 130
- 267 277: 0.87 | 152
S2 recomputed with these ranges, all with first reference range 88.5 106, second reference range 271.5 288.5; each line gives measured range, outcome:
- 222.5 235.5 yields 1.6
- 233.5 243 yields 1.5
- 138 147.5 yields -0.7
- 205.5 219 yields 2.1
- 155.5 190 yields 0.2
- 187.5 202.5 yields 1.1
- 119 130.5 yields -0.4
